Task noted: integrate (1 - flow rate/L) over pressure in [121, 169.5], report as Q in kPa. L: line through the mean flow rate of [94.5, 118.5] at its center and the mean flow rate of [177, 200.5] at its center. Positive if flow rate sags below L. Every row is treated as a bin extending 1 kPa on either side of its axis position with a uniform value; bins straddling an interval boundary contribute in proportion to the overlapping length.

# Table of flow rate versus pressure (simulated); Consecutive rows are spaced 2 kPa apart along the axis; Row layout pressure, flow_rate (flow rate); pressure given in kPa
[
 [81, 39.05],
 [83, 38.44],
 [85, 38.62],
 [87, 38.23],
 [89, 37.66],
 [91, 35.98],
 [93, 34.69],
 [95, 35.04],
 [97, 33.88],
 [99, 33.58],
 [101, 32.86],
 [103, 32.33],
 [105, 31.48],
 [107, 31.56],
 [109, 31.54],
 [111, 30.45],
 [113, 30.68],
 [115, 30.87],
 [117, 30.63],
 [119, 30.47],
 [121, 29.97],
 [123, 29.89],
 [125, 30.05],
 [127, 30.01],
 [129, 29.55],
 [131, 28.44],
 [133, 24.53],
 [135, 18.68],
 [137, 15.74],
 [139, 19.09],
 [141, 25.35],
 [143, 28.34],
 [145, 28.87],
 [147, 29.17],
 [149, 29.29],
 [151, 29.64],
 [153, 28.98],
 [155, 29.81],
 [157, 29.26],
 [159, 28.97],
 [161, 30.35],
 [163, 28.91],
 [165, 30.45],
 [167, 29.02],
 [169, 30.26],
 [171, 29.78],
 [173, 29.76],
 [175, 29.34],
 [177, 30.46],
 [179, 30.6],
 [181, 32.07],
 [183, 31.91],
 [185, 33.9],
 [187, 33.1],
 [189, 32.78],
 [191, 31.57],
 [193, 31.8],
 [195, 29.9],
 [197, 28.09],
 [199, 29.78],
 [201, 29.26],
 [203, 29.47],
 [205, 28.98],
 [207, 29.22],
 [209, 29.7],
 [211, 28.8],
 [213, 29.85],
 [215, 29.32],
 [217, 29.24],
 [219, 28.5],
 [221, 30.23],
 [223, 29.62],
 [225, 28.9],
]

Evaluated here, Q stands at 6.2 kPa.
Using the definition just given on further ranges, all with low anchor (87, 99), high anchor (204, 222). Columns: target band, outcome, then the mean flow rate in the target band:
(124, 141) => 4.5 kPa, 24.6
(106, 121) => 1.6 kPa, 30.8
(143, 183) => 2.7 kPa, 29.8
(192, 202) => 0.1 kPa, 29.8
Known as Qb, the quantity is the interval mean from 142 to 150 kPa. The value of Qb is 28.9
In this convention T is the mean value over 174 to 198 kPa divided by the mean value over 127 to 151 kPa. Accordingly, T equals 1.22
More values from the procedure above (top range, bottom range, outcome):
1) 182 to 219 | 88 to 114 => 0.91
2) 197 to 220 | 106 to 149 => 1.05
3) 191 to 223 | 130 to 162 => 1.11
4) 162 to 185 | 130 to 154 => 1.19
